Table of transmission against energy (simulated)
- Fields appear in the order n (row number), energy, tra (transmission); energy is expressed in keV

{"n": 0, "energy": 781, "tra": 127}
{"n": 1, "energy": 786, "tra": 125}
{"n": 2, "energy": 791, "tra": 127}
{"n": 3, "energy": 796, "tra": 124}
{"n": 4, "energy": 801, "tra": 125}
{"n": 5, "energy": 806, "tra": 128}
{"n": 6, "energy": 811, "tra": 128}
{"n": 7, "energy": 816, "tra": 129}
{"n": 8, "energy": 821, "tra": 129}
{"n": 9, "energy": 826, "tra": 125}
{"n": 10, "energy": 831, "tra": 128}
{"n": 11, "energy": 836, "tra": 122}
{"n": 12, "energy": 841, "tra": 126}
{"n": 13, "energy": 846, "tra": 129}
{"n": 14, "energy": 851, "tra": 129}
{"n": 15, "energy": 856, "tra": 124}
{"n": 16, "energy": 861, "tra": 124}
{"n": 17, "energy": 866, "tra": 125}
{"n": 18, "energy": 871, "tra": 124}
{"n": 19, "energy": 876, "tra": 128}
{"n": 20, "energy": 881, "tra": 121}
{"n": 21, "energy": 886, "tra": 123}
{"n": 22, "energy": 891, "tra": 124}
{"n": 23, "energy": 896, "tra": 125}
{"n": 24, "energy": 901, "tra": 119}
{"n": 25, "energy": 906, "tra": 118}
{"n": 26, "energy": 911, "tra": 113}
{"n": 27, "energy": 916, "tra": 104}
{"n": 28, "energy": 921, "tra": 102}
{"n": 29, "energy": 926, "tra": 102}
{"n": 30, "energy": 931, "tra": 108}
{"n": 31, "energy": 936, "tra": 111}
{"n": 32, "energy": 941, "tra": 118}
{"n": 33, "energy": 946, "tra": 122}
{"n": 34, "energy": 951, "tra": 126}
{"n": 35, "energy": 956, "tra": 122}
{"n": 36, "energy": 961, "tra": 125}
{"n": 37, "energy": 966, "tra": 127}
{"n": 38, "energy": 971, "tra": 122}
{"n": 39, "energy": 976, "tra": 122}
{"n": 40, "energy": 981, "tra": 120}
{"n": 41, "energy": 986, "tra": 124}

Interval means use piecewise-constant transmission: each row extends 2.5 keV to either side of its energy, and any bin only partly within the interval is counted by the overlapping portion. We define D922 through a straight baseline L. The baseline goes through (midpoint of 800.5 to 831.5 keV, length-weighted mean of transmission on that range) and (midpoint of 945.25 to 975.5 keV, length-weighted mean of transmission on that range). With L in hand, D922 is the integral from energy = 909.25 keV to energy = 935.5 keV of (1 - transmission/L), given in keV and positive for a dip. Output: 4.0 keV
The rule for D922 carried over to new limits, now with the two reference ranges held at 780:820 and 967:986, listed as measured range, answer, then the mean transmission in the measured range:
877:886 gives 0.1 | 123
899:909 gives 0.5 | 118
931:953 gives 0.9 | 118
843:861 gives -0.2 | 127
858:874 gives 0.1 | 124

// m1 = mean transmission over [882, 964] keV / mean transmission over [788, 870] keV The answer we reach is 0.92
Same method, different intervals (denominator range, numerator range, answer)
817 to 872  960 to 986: 0.98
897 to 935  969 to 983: 1.10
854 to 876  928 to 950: 0.92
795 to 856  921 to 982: 0.93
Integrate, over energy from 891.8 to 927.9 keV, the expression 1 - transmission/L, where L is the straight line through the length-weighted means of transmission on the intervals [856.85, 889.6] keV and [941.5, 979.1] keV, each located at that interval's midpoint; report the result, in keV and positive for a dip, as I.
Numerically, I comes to 3.27 keV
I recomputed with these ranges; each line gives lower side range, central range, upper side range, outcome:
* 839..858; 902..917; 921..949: 0.39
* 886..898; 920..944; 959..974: 2.99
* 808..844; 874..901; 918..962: -0.77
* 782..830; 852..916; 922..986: 0.35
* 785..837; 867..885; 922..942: -1.14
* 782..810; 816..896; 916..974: -2.24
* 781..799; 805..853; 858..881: -0.80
